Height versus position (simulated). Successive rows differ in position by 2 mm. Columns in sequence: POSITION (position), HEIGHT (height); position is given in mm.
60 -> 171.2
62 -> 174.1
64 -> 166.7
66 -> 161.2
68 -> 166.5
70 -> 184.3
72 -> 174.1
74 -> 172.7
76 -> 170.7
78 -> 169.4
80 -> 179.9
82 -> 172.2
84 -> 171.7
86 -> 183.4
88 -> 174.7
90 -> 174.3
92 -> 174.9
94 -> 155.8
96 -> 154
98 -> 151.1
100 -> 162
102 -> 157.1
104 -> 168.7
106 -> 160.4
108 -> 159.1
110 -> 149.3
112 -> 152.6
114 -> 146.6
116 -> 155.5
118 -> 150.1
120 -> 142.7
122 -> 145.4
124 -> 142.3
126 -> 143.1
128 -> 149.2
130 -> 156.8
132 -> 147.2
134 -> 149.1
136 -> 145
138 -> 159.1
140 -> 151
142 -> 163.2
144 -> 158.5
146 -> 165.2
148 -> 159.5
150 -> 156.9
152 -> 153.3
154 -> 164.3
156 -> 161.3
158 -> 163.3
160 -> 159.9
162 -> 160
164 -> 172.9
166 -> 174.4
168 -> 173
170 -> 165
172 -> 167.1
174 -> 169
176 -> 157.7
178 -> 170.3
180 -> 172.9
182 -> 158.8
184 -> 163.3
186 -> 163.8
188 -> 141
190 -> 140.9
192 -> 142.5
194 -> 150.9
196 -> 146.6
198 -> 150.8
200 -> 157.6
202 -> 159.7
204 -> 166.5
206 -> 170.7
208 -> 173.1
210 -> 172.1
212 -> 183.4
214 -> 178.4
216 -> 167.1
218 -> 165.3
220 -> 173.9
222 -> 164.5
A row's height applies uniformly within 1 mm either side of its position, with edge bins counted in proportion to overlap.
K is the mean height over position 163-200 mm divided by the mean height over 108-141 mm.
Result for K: 1.07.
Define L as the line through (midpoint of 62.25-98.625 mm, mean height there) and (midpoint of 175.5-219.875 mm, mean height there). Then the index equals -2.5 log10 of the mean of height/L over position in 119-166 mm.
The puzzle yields 0.07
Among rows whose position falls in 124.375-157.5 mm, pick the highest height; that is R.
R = 165.2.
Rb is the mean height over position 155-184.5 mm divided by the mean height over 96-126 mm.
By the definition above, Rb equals 1.09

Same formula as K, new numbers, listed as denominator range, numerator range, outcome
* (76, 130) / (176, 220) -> 1.01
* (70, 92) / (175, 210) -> 0.91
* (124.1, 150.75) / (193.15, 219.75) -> 1.07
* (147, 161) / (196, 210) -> 1.02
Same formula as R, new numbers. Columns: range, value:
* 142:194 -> 174.4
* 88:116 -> 174.9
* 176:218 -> 183.4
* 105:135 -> 160.4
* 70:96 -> 184.3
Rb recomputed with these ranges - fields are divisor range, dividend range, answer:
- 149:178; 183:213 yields 0.97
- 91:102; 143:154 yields 1.00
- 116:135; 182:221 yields 1.09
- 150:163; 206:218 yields 1.08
